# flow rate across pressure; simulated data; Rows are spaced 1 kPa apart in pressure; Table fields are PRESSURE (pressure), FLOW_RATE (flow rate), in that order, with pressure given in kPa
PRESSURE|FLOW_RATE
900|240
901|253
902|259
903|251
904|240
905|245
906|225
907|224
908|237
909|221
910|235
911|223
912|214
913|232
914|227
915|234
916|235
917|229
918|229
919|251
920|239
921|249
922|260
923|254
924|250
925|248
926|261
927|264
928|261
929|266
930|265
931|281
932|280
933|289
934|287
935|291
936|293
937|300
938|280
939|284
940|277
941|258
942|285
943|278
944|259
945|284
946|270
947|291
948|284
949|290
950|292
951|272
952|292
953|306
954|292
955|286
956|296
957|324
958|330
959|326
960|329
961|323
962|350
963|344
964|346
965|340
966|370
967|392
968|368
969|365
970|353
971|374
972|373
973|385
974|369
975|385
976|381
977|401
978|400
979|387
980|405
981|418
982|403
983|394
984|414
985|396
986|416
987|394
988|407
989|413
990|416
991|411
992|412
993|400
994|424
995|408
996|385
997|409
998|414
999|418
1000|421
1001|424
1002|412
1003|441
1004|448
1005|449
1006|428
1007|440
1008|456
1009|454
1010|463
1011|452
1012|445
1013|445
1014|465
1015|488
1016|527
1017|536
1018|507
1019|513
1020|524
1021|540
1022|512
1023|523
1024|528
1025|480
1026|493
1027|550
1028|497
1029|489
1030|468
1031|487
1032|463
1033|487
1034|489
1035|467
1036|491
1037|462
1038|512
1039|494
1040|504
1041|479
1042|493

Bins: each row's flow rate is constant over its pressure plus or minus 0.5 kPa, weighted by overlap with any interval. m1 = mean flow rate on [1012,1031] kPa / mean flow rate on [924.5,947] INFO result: 1.82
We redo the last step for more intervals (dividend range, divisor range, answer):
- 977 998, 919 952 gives 1.49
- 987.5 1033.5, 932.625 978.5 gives 1.43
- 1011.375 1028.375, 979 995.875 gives 1.24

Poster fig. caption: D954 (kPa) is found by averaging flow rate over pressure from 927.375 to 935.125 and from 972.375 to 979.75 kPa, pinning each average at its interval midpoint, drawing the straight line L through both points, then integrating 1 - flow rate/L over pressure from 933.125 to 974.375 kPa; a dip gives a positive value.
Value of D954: 2.3 kPa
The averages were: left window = 277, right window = 387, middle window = 314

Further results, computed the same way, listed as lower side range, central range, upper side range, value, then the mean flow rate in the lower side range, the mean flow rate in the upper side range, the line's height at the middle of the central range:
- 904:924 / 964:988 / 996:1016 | -0.7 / 235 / 441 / 374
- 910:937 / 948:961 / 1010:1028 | 1.2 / 255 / 500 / 335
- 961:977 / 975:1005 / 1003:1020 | 0.5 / 366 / 470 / 418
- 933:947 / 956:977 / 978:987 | 0.1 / 281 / 403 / 357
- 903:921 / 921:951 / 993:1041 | 1.2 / 233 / 470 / 287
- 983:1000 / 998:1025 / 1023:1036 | -1.0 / 408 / 493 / 453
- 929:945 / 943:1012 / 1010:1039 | 1.0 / 280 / 494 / 379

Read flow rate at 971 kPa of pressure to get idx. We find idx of 374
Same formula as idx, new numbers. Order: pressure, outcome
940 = 277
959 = 326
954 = 292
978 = 400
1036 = 491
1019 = 513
